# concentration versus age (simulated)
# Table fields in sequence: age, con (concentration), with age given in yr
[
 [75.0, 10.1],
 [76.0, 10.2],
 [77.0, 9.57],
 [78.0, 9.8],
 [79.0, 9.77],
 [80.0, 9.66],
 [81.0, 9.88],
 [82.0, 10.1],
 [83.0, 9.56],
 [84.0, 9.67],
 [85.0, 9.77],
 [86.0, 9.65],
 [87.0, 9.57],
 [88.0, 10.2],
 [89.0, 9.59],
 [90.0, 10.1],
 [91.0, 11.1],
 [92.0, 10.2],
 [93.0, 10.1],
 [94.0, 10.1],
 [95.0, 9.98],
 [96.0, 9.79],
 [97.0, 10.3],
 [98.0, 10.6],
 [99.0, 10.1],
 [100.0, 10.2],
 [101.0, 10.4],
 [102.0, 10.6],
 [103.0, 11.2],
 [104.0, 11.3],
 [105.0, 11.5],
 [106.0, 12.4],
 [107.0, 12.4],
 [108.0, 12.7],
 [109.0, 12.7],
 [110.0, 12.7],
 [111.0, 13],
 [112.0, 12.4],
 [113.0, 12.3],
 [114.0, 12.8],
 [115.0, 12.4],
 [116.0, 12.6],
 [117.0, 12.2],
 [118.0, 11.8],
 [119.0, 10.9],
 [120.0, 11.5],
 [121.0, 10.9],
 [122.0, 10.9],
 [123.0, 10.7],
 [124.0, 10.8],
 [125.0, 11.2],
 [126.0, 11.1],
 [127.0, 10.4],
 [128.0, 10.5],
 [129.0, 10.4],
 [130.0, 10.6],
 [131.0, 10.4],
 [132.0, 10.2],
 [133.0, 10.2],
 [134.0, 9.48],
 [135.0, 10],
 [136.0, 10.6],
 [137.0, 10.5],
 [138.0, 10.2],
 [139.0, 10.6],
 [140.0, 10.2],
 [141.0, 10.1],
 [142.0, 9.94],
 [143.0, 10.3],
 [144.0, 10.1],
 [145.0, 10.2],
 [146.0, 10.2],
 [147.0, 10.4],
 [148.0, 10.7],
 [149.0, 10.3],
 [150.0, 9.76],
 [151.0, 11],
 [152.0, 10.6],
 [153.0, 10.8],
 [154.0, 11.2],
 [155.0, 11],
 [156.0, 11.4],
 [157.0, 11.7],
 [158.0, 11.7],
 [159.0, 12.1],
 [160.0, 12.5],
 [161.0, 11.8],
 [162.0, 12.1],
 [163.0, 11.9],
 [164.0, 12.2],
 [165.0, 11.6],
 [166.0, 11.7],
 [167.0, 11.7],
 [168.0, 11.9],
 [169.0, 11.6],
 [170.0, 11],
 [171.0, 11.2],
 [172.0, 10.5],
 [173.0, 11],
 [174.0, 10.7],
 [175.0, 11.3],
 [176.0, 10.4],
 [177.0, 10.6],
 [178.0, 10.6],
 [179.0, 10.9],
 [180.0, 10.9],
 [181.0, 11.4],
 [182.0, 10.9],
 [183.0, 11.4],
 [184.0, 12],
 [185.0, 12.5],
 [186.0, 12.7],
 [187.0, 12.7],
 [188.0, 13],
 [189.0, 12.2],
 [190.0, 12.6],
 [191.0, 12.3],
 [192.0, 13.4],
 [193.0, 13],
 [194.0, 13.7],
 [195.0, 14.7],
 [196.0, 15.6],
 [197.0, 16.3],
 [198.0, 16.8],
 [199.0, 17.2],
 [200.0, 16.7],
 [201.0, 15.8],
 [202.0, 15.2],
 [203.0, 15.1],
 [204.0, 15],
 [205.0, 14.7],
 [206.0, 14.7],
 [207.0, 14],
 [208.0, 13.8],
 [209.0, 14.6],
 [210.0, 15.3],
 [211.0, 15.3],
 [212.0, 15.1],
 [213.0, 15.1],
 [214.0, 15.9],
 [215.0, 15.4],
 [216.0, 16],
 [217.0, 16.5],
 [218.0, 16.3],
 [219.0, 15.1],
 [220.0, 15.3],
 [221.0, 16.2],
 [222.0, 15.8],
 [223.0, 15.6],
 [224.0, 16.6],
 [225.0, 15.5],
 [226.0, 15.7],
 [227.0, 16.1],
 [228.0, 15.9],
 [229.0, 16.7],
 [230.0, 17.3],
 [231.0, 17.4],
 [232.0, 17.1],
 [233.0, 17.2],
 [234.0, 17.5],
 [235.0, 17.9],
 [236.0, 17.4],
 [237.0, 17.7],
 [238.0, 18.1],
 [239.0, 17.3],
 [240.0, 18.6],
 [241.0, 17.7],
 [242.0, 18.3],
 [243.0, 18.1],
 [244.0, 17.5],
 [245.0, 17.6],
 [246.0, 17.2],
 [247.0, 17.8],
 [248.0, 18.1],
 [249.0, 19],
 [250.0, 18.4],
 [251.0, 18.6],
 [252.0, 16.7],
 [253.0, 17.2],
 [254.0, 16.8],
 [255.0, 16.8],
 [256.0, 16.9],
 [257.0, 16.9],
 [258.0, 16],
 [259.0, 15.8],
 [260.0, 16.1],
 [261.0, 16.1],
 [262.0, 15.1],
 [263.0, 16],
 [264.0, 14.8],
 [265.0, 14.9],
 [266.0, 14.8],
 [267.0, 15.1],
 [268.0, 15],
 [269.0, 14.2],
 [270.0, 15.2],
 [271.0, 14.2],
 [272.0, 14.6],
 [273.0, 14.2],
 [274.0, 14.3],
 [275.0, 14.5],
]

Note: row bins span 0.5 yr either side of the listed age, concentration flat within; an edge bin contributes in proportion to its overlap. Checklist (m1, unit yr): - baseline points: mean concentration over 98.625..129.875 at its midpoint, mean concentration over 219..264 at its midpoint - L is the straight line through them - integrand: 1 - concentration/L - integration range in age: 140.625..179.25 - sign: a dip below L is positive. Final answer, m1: 6.9 yr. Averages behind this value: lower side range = 11.5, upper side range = 16.9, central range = 11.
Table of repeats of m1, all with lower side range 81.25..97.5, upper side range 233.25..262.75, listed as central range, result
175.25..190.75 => 2.90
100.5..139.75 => 0.33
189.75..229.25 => 0.72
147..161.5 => 2.06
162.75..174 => 1.82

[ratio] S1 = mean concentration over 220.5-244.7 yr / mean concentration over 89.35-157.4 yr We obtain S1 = 1.56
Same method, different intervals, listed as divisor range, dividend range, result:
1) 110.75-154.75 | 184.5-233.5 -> 1.40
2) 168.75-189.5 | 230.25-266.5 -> 1.50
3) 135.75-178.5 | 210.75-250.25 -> 1.53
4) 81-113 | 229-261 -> 1.62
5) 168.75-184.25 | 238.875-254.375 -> 1.62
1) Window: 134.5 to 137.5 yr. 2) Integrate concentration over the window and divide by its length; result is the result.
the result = 10.4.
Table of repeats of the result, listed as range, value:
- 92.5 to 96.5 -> 9.99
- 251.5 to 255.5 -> 16.9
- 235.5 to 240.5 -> 17.8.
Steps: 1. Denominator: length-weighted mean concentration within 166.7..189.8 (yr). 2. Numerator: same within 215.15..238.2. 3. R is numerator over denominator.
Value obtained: 1.4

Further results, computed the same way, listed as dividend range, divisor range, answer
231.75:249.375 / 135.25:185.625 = 1.61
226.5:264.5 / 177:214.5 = 1.24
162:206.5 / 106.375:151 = 1.16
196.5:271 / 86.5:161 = 1.49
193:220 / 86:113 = 1.40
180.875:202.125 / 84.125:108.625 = 1.30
